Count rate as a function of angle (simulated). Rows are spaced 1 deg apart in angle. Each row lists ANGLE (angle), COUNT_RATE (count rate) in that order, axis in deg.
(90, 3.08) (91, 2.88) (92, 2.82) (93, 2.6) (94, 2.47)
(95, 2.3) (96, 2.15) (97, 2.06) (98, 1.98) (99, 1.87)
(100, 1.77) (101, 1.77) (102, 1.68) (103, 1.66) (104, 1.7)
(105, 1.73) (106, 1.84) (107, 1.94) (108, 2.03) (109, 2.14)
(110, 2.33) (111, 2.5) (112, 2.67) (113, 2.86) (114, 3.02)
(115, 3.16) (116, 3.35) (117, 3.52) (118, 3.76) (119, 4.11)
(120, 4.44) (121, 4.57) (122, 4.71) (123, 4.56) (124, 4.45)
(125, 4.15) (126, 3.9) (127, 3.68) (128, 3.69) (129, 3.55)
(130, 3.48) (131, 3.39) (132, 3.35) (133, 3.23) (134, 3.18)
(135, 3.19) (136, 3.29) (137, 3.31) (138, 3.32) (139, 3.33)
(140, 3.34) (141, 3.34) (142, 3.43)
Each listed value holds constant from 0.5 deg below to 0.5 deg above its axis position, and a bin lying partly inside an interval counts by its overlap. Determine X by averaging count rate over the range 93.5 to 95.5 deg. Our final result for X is 2.38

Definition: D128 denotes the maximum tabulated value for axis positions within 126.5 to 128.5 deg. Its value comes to 3.69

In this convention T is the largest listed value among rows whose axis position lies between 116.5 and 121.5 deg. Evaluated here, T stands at 4.57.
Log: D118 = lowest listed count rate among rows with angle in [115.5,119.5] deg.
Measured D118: 3.35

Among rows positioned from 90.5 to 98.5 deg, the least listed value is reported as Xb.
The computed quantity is 1.98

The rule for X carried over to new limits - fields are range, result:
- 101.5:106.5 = 1.72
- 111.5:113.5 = 2.76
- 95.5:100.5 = 1.97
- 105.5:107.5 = 1.89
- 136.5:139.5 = 3.32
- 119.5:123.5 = 4.57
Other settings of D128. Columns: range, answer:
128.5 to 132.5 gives 3.55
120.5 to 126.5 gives 4.71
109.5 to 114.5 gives 3.02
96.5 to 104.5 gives 2.06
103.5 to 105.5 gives 1.73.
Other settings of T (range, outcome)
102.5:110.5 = 2.33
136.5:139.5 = 3.33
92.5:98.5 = 2.6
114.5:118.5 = 3.76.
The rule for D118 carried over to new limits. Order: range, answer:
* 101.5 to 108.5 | 1.66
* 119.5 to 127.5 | 3.68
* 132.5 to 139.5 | 3.18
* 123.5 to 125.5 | 4.15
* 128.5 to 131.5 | 3.39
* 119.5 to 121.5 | 4.44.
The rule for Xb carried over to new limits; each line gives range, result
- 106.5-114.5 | 1.94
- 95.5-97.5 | 2.06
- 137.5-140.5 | 3.32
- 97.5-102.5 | 1.68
